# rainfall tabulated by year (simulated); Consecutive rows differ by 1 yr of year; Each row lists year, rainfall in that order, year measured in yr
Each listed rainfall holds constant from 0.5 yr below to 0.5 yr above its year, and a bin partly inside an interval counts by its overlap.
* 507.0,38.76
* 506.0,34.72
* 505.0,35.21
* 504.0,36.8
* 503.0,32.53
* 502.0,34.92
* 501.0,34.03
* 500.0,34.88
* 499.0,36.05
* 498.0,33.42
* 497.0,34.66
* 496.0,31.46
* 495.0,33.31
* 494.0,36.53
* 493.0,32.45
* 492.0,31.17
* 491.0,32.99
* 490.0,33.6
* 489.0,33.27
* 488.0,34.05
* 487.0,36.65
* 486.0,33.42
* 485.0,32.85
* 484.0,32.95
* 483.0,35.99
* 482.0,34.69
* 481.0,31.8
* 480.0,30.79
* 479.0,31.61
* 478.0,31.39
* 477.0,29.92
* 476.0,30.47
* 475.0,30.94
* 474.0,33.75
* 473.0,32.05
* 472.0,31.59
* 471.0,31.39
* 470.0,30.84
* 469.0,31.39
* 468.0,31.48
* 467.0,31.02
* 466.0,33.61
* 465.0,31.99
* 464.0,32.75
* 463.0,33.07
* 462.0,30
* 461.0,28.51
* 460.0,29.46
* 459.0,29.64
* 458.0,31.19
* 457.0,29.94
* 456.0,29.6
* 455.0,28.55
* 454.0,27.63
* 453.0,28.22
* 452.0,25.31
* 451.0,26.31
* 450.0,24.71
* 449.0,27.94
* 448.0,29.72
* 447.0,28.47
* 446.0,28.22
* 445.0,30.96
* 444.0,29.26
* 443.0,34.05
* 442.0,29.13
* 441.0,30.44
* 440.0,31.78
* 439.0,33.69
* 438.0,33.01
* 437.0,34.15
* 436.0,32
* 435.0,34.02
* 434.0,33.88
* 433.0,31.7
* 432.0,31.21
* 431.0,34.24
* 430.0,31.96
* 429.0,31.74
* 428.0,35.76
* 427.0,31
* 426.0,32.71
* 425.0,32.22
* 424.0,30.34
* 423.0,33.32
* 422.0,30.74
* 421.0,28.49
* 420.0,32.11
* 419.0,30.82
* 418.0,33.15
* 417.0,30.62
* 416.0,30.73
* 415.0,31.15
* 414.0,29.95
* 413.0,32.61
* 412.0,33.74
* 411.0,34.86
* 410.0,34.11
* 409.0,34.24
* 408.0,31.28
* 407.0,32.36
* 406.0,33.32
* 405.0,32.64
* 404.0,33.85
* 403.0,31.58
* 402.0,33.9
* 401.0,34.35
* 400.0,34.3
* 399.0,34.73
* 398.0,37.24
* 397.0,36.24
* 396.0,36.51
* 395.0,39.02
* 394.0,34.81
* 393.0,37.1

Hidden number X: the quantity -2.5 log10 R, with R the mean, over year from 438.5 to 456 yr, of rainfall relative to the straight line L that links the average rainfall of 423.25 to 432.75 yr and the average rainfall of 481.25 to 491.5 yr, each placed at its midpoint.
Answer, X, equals 0.133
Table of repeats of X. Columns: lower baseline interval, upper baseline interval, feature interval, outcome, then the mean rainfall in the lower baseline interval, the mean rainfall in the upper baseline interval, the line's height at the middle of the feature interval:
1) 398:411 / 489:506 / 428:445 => 0.05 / 33.6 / 34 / 33.7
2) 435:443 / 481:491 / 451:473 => 0.10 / 32.3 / 34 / 33.1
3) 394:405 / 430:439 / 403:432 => 0.06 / 35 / 33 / 34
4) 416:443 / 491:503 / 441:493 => 0.07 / 32.1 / 33.8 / 33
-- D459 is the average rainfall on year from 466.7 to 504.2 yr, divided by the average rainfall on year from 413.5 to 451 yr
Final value 1.05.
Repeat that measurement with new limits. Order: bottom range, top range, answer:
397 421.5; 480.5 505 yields 1.03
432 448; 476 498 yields 1.05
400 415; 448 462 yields 0.86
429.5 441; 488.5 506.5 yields 1.04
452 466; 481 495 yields 1.13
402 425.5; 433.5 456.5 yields 0.93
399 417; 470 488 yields 0.99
